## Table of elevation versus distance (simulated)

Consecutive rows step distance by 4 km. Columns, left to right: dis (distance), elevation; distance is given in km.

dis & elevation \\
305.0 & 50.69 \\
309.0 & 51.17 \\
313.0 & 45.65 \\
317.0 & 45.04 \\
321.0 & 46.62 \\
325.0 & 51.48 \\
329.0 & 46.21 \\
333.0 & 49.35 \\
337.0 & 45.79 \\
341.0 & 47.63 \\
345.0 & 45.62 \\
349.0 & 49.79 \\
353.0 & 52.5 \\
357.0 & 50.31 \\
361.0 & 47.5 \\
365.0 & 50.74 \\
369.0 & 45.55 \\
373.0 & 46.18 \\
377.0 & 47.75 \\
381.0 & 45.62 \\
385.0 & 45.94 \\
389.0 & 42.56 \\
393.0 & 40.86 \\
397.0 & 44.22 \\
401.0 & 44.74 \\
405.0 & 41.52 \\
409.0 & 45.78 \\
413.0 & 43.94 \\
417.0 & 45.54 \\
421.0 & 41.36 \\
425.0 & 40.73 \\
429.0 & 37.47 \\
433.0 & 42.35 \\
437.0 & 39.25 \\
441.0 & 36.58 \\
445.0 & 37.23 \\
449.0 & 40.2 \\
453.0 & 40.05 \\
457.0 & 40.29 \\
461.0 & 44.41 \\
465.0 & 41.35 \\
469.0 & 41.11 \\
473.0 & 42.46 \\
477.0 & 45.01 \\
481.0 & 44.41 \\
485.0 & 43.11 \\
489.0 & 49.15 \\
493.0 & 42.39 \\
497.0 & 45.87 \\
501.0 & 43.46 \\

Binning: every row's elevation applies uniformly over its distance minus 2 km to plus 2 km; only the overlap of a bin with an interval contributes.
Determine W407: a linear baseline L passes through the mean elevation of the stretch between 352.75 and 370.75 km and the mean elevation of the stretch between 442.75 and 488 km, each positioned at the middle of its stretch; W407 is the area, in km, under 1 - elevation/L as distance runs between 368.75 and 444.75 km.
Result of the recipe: 5.2 km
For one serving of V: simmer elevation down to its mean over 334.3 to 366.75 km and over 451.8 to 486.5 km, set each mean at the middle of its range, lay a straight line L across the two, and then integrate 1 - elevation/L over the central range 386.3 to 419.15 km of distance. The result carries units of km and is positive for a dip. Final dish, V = 1.6 km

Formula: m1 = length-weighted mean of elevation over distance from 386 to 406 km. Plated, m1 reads 43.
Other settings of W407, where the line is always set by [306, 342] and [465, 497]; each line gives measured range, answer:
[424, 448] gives 3.3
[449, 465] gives 1.1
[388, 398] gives 0.8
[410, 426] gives 0.8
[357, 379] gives -0.5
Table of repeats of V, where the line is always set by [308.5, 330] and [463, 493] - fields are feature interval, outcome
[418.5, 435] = 1.6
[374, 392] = 0.3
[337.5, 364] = -1.1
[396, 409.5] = 0.5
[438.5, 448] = 1.5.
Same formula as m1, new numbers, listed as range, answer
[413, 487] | 41.3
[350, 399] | 46.7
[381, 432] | 43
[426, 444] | 38.9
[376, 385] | 46.4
